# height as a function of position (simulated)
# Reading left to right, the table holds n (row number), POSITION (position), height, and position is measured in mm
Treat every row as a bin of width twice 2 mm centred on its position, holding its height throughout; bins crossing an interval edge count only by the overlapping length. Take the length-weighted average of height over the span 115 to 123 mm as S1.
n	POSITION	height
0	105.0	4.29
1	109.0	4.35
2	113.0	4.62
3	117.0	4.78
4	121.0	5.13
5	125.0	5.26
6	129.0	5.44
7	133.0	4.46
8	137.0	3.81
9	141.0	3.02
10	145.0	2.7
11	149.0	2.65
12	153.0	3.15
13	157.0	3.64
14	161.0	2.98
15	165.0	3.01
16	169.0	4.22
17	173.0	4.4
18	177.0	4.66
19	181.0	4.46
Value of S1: 4.96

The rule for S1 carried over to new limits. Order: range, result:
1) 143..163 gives 3.02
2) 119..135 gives 5.07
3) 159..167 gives 3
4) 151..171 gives 3.4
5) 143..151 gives 2.67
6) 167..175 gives 4.31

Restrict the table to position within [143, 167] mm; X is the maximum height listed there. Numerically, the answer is 3.64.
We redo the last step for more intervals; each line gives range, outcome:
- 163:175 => 4.4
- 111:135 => 5.44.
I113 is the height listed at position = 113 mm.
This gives 4.62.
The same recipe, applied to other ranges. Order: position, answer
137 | 3.81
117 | 4.78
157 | 3.64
